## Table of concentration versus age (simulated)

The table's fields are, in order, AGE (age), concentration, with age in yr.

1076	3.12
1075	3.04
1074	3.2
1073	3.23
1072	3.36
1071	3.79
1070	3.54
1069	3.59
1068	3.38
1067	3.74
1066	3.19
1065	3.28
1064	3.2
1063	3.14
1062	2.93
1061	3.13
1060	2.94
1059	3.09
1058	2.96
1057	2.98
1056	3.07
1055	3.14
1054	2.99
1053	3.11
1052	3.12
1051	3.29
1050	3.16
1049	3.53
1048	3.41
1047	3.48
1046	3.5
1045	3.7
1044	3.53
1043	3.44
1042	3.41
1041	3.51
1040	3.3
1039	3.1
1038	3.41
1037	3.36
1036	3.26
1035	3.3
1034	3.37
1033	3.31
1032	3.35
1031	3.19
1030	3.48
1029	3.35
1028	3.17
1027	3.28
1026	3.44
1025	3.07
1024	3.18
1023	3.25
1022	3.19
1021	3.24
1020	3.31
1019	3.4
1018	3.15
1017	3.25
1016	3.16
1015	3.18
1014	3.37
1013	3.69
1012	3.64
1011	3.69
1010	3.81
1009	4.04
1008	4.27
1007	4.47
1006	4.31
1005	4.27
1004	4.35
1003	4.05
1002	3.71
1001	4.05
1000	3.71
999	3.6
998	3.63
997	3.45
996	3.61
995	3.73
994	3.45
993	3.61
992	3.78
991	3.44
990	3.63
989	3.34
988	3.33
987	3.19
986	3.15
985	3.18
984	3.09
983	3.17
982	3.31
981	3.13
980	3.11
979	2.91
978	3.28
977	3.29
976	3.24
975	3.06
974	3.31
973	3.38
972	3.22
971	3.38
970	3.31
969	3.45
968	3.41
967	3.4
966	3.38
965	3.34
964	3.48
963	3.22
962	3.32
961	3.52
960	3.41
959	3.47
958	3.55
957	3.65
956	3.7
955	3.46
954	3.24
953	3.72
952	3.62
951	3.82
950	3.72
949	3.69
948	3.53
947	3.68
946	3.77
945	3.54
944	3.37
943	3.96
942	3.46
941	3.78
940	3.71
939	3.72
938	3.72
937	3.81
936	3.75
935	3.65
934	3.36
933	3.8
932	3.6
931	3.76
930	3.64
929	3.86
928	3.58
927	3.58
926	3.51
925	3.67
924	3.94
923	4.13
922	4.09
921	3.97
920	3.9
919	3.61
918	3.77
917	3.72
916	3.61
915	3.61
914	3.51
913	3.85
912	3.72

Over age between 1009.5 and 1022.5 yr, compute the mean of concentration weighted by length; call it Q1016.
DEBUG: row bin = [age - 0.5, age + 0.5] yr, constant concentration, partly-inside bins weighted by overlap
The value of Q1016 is 3.39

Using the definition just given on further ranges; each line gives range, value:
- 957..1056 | 3.43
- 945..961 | 3.6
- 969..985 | 3.22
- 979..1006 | 3.54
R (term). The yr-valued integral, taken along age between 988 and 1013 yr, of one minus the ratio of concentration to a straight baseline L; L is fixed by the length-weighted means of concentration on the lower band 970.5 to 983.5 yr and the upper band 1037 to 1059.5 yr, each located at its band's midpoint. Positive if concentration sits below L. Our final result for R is -4.4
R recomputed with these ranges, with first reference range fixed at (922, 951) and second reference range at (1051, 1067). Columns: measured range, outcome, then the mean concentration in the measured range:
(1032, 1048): -1.0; 3.4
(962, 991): 1.9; 3.28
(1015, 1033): 0.1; 3.26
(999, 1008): -1.9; 4.09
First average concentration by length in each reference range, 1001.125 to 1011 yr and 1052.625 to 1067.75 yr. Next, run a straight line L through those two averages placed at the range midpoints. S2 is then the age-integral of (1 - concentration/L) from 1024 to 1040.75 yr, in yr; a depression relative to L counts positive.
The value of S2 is 1.6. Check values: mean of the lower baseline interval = 4.12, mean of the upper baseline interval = 3.13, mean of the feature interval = 3.3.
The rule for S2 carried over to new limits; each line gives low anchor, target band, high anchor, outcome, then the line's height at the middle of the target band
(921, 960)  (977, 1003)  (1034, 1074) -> 0.6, 3.51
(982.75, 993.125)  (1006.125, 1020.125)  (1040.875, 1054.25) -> -1.1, 3.36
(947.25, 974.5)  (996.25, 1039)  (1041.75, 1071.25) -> -2.2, 3.36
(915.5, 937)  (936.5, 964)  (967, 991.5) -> -0.6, 3.53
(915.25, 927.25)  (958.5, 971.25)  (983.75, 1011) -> 1.2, 3.75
